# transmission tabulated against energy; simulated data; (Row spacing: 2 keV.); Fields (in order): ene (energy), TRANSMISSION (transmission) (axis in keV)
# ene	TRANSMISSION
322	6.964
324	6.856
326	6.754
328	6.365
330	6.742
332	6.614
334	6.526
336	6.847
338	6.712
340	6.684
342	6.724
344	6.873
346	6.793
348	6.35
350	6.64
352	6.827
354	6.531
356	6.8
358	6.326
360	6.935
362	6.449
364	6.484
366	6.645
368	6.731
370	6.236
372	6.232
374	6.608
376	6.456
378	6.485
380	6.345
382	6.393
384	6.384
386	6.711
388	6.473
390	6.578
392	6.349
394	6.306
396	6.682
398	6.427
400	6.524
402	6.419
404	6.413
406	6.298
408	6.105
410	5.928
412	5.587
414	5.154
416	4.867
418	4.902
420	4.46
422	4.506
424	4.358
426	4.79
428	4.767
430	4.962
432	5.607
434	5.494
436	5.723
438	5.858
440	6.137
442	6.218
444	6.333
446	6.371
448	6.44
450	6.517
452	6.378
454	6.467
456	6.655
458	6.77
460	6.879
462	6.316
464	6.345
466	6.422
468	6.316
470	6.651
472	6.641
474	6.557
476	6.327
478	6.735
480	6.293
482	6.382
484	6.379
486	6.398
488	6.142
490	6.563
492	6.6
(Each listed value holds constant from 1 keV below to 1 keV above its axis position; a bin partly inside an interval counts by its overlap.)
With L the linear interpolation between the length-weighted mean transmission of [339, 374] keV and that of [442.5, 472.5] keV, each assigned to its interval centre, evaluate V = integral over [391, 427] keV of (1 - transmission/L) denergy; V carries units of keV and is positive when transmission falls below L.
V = 4.8 keV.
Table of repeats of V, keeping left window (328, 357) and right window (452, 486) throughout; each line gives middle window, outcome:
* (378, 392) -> 0.31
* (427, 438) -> 2.00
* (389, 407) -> 0.43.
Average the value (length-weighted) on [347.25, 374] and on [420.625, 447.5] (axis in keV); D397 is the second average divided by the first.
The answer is 0.84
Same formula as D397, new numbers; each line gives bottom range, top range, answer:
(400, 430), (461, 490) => 1.20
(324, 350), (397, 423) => 0.85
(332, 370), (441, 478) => 0.98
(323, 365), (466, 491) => 0.97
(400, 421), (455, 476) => 1.16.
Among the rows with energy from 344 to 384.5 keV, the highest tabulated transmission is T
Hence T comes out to 6.935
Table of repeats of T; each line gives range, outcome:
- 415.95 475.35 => 6.879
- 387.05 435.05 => 6.682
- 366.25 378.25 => 6.731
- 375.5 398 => 6.711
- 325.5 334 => 6.754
